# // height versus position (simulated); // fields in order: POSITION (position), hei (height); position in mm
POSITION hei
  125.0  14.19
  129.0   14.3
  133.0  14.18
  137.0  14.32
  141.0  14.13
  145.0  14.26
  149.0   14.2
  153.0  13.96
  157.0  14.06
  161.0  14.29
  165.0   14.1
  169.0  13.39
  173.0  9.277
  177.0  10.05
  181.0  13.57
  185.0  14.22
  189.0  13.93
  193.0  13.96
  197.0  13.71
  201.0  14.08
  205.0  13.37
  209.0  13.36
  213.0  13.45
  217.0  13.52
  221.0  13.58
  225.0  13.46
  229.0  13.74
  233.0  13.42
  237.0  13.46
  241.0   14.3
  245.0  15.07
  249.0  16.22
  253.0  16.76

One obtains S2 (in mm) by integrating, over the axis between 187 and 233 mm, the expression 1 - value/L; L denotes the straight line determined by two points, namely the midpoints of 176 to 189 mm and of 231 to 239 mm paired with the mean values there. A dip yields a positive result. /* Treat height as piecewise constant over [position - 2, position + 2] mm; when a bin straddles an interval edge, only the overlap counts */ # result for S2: -1.4 mm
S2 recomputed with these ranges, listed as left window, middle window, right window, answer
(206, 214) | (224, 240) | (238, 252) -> 1.0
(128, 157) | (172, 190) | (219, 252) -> 2.4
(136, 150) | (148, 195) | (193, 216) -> 2.4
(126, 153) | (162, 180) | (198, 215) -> 2.5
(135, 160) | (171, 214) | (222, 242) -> 2.8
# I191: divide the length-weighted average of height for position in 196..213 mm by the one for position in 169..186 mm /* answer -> 1.15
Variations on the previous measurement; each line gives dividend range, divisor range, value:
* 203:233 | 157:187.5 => 1.05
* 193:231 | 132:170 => 0.96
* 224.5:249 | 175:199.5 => 1.07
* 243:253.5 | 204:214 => 1.19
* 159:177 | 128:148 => 0.88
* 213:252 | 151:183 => 1.10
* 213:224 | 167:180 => 1.22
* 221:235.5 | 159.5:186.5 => 1.07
